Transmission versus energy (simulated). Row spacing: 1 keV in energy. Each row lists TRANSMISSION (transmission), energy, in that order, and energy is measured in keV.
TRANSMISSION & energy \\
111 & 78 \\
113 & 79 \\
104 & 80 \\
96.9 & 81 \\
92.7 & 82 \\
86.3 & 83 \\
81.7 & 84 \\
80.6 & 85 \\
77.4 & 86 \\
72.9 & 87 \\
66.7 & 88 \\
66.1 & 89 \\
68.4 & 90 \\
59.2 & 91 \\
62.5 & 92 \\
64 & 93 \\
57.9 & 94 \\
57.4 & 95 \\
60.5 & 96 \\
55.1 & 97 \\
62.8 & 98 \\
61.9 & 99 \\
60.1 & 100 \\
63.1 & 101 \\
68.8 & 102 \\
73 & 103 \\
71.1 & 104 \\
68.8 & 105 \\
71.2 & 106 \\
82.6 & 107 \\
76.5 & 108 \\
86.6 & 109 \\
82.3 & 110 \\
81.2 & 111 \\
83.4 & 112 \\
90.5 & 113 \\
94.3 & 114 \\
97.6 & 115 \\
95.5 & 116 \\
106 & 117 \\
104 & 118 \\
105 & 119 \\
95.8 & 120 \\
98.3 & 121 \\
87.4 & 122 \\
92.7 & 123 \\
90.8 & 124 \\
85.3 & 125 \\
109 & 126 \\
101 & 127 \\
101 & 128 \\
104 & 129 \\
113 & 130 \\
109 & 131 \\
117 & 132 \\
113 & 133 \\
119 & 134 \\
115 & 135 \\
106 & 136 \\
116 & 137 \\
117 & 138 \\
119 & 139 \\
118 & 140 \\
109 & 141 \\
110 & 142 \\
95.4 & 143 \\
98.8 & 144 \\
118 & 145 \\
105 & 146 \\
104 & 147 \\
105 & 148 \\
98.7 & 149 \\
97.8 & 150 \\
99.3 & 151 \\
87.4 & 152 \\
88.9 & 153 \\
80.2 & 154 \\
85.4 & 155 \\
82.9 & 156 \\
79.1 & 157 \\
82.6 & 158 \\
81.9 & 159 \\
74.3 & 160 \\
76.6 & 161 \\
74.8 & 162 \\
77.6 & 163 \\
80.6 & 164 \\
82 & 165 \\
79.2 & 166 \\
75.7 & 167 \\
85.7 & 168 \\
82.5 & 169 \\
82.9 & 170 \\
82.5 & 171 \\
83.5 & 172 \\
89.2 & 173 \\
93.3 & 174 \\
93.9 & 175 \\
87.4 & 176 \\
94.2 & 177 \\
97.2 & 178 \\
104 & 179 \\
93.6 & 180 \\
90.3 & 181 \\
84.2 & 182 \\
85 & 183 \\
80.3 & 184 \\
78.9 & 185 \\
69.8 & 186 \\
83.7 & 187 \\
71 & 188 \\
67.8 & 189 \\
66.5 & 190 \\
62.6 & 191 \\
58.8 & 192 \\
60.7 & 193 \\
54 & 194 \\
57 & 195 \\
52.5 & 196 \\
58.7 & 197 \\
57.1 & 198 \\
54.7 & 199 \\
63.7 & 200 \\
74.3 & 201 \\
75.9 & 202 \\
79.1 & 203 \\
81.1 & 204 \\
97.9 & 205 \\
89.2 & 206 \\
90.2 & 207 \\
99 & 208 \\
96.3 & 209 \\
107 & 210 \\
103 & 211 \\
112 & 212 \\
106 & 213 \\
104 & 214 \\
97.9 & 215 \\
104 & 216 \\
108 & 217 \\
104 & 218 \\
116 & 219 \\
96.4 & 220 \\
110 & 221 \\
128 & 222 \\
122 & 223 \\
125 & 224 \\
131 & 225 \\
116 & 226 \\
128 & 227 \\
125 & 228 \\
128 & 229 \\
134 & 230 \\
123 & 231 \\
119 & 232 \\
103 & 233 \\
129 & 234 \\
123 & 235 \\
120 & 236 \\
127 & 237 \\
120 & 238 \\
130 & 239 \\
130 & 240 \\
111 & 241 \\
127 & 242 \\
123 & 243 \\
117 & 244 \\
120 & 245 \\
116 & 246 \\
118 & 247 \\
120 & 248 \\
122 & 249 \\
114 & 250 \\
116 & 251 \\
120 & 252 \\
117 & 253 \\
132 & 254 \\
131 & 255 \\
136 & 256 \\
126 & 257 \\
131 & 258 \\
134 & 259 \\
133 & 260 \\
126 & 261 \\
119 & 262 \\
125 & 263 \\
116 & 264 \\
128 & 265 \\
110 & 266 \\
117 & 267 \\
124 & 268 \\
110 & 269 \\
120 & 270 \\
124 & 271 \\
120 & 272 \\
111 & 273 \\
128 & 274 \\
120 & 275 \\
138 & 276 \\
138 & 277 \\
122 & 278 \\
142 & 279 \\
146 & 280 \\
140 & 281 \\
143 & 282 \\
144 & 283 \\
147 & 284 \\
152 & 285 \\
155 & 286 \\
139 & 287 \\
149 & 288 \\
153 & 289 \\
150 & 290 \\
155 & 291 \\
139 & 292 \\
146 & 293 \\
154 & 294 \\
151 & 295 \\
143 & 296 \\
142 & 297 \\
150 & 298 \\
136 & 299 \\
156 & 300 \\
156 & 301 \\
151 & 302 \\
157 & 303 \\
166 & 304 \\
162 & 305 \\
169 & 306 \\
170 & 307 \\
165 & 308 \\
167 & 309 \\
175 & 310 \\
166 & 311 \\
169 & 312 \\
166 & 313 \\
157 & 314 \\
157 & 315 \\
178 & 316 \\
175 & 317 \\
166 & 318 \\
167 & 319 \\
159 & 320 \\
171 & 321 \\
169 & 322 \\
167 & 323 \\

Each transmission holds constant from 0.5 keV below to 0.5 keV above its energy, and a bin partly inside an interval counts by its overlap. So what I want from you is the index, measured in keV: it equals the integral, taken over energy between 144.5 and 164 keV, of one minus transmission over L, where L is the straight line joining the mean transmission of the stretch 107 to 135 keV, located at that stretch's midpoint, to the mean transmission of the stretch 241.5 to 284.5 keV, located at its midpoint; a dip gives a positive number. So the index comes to 2.8 keV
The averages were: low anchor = 97.8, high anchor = 126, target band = 89.2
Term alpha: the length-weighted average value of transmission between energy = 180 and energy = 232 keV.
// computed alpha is 91.8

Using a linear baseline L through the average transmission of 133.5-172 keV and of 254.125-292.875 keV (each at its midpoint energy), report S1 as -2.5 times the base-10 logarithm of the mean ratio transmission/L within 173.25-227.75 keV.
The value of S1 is 0.22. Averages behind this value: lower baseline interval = 93.9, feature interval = 89.5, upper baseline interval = 133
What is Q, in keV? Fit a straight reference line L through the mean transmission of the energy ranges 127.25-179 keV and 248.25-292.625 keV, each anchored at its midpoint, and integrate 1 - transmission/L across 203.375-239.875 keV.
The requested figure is 1.2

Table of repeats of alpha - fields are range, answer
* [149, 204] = 78.8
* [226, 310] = 134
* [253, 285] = 129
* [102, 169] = 93.9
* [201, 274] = 116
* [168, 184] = 89.2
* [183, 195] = 68.8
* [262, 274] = 119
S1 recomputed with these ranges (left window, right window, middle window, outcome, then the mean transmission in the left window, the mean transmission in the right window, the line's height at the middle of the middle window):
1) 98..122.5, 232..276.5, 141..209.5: 0.20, 83.1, 122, 101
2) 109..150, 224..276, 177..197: 0.44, 103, 123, 112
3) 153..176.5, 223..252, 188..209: 0.39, 82.5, 122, 101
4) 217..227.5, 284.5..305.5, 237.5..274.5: 0.09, 117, 151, 133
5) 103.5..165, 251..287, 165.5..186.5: 0.22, 95.3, 129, 106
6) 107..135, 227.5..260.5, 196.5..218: 0.29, 97.8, 123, 116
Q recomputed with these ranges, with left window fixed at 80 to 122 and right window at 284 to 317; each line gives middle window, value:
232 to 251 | 1.8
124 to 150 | -4.4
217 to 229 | 0.7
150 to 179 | 5.1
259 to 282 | 3.0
